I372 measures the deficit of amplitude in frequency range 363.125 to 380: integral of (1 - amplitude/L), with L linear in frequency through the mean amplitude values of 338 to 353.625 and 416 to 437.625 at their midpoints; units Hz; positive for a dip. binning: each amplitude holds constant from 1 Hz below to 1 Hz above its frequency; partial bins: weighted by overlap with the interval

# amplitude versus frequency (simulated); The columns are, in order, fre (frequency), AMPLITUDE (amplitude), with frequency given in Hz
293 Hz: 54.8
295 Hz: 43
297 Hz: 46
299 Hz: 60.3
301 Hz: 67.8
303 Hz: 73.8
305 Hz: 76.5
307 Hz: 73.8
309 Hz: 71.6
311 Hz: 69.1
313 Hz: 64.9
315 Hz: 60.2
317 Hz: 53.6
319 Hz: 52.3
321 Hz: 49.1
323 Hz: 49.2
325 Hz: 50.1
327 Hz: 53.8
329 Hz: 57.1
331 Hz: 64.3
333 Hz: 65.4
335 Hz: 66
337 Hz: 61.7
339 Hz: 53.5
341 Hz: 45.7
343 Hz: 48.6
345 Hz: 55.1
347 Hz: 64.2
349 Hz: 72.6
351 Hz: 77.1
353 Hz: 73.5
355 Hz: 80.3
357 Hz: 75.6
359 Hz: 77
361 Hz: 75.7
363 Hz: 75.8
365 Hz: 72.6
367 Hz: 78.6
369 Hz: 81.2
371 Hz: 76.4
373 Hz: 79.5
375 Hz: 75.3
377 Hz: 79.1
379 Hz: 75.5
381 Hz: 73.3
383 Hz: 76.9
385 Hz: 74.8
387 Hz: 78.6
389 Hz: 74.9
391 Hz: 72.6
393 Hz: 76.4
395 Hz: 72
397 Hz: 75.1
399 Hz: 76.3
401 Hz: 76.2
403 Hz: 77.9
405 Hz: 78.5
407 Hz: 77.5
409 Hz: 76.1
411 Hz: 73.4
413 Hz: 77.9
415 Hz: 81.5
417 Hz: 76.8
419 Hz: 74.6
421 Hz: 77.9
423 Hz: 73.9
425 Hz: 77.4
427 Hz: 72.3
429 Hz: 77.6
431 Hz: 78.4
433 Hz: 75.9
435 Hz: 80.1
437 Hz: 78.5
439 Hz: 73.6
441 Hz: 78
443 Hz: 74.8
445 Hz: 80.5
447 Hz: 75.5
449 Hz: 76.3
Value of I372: -2.9 Hz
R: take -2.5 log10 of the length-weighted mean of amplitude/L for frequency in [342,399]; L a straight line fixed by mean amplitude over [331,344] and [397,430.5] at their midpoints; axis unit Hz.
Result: -0.13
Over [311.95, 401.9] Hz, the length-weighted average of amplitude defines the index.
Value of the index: 68.2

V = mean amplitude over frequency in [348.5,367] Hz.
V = 75.8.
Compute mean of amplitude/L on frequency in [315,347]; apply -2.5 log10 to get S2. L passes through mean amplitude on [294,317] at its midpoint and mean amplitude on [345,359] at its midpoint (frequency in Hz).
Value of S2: 0.23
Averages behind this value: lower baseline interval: 63.8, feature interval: 55.5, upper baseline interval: 72.8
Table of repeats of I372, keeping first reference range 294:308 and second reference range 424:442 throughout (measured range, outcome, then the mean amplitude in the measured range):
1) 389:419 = -0.96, 76.2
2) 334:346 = 2.14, 55.1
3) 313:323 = 1.59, 54.5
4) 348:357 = -0.97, 75.8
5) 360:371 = -1.09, 76.7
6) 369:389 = -1.56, 76.7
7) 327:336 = 0.55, 62.2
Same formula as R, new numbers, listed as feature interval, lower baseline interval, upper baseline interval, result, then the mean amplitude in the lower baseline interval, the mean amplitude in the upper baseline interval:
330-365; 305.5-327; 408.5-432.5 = -0.03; 59.5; 76.5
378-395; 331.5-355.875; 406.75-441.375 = -0.07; 63.6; 76.7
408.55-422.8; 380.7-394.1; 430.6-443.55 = -0.01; 75.4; 77.1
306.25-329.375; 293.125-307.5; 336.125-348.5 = 0.02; 62.2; 55.4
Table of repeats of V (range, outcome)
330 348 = 58.3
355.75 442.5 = 76.4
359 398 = 76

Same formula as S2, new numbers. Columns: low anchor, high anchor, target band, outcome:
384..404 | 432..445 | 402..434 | -0.005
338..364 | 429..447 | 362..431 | -0.056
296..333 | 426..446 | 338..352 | 0.095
